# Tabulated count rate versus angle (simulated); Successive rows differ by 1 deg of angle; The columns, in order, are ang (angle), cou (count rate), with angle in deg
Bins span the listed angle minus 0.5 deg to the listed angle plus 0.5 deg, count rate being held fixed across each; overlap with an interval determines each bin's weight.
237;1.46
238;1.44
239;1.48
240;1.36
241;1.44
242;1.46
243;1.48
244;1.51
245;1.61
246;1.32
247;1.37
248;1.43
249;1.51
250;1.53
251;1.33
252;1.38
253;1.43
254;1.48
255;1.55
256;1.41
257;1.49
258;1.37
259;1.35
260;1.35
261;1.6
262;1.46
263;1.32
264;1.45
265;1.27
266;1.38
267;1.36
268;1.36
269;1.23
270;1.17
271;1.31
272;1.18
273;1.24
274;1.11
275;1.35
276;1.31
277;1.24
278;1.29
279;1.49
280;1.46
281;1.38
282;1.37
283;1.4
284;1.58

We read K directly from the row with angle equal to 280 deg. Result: 1.46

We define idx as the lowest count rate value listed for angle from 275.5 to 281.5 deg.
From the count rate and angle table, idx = 1.24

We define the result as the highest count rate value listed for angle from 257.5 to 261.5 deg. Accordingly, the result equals 1.6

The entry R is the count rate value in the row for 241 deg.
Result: 1.44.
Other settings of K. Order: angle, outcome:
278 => 1.29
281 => 1.38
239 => 1.48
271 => 1.31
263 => 1.32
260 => 1.35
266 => 1.38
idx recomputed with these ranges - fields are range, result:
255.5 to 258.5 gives 1.37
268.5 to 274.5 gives 1.11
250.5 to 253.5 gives 1.33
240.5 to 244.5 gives 1.44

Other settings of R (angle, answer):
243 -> 1.48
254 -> 1.48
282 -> 1.37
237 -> 1.46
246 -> 1.32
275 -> 1.35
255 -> 1.55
